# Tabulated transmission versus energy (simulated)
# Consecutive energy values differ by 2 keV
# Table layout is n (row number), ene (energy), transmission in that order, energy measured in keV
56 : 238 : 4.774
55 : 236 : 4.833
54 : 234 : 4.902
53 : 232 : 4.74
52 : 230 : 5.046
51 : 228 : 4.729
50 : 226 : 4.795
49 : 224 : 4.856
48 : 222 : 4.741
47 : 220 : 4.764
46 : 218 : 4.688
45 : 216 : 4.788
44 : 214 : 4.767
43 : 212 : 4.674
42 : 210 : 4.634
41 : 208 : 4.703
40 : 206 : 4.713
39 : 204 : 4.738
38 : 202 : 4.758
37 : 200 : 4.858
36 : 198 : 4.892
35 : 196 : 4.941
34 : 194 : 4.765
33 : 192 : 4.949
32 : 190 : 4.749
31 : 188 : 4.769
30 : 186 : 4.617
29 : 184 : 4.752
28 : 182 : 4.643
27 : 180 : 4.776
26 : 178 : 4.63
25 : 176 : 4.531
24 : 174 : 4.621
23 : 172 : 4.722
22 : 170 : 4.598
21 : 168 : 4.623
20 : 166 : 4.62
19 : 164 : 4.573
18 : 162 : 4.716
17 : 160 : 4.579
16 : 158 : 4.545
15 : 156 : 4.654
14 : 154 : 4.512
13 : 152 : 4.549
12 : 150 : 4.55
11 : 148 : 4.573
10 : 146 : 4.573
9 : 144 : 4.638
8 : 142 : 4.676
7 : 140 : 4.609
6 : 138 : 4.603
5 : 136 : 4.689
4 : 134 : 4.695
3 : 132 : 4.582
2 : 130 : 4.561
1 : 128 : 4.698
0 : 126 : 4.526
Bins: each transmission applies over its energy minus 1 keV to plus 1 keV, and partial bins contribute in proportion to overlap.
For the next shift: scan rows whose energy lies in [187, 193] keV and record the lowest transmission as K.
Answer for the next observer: 4.749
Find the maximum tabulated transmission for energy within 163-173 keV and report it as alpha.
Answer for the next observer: 4.722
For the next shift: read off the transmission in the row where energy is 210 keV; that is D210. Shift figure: 4.634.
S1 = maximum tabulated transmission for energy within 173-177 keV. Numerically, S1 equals 4.621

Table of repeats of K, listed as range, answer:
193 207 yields 4.713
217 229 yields 4.688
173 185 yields 4.531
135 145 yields 4.603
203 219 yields 4.634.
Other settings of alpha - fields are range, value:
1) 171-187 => 4.776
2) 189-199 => 4.949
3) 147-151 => 4.573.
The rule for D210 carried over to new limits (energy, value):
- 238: 4.774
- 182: 4.643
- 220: 4.764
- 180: 4.776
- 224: 4.856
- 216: 4.788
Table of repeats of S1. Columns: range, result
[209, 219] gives 4.788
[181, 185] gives 4.752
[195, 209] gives 4.941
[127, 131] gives 4.698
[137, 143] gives 4.676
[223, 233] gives 5.046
